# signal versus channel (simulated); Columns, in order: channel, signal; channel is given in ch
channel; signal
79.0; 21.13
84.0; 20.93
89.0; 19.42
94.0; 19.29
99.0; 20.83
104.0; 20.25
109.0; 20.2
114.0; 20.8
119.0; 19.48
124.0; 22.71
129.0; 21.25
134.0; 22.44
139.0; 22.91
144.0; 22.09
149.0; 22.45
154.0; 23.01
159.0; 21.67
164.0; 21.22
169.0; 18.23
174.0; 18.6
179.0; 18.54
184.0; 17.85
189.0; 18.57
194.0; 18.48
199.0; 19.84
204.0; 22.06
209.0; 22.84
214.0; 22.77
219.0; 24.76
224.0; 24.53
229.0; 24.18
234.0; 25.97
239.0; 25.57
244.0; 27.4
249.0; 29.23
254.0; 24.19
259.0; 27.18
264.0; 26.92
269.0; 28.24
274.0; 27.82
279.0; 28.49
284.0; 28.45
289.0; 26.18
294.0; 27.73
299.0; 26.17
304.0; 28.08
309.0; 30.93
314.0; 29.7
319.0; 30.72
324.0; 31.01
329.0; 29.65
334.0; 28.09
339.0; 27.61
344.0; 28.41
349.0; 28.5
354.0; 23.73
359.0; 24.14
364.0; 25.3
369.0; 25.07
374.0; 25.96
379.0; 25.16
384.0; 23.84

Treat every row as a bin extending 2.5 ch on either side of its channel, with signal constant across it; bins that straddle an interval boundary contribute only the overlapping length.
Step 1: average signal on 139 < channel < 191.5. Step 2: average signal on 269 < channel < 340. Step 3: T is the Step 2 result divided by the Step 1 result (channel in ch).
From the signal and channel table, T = 1.41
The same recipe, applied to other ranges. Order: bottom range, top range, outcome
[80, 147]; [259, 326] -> 1.35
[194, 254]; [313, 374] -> 1.14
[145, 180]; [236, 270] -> 1.30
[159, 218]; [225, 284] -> 1.34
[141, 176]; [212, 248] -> 1.20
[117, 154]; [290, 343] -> 1.31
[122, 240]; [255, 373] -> 1.27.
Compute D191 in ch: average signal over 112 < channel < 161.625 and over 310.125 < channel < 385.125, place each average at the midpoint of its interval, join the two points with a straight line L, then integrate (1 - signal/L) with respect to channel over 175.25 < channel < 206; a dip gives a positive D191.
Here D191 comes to 5.44 ch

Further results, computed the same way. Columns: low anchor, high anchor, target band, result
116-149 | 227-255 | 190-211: 3.4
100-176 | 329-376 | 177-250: 1.2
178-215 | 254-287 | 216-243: -1.9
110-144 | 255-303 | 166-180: 2.9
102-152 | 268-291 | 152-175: 2.4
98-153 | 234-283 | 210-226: 1.0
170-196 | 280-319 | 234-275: -4.2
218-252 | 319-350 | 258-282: -0.6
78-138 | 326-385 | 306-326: -3.9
